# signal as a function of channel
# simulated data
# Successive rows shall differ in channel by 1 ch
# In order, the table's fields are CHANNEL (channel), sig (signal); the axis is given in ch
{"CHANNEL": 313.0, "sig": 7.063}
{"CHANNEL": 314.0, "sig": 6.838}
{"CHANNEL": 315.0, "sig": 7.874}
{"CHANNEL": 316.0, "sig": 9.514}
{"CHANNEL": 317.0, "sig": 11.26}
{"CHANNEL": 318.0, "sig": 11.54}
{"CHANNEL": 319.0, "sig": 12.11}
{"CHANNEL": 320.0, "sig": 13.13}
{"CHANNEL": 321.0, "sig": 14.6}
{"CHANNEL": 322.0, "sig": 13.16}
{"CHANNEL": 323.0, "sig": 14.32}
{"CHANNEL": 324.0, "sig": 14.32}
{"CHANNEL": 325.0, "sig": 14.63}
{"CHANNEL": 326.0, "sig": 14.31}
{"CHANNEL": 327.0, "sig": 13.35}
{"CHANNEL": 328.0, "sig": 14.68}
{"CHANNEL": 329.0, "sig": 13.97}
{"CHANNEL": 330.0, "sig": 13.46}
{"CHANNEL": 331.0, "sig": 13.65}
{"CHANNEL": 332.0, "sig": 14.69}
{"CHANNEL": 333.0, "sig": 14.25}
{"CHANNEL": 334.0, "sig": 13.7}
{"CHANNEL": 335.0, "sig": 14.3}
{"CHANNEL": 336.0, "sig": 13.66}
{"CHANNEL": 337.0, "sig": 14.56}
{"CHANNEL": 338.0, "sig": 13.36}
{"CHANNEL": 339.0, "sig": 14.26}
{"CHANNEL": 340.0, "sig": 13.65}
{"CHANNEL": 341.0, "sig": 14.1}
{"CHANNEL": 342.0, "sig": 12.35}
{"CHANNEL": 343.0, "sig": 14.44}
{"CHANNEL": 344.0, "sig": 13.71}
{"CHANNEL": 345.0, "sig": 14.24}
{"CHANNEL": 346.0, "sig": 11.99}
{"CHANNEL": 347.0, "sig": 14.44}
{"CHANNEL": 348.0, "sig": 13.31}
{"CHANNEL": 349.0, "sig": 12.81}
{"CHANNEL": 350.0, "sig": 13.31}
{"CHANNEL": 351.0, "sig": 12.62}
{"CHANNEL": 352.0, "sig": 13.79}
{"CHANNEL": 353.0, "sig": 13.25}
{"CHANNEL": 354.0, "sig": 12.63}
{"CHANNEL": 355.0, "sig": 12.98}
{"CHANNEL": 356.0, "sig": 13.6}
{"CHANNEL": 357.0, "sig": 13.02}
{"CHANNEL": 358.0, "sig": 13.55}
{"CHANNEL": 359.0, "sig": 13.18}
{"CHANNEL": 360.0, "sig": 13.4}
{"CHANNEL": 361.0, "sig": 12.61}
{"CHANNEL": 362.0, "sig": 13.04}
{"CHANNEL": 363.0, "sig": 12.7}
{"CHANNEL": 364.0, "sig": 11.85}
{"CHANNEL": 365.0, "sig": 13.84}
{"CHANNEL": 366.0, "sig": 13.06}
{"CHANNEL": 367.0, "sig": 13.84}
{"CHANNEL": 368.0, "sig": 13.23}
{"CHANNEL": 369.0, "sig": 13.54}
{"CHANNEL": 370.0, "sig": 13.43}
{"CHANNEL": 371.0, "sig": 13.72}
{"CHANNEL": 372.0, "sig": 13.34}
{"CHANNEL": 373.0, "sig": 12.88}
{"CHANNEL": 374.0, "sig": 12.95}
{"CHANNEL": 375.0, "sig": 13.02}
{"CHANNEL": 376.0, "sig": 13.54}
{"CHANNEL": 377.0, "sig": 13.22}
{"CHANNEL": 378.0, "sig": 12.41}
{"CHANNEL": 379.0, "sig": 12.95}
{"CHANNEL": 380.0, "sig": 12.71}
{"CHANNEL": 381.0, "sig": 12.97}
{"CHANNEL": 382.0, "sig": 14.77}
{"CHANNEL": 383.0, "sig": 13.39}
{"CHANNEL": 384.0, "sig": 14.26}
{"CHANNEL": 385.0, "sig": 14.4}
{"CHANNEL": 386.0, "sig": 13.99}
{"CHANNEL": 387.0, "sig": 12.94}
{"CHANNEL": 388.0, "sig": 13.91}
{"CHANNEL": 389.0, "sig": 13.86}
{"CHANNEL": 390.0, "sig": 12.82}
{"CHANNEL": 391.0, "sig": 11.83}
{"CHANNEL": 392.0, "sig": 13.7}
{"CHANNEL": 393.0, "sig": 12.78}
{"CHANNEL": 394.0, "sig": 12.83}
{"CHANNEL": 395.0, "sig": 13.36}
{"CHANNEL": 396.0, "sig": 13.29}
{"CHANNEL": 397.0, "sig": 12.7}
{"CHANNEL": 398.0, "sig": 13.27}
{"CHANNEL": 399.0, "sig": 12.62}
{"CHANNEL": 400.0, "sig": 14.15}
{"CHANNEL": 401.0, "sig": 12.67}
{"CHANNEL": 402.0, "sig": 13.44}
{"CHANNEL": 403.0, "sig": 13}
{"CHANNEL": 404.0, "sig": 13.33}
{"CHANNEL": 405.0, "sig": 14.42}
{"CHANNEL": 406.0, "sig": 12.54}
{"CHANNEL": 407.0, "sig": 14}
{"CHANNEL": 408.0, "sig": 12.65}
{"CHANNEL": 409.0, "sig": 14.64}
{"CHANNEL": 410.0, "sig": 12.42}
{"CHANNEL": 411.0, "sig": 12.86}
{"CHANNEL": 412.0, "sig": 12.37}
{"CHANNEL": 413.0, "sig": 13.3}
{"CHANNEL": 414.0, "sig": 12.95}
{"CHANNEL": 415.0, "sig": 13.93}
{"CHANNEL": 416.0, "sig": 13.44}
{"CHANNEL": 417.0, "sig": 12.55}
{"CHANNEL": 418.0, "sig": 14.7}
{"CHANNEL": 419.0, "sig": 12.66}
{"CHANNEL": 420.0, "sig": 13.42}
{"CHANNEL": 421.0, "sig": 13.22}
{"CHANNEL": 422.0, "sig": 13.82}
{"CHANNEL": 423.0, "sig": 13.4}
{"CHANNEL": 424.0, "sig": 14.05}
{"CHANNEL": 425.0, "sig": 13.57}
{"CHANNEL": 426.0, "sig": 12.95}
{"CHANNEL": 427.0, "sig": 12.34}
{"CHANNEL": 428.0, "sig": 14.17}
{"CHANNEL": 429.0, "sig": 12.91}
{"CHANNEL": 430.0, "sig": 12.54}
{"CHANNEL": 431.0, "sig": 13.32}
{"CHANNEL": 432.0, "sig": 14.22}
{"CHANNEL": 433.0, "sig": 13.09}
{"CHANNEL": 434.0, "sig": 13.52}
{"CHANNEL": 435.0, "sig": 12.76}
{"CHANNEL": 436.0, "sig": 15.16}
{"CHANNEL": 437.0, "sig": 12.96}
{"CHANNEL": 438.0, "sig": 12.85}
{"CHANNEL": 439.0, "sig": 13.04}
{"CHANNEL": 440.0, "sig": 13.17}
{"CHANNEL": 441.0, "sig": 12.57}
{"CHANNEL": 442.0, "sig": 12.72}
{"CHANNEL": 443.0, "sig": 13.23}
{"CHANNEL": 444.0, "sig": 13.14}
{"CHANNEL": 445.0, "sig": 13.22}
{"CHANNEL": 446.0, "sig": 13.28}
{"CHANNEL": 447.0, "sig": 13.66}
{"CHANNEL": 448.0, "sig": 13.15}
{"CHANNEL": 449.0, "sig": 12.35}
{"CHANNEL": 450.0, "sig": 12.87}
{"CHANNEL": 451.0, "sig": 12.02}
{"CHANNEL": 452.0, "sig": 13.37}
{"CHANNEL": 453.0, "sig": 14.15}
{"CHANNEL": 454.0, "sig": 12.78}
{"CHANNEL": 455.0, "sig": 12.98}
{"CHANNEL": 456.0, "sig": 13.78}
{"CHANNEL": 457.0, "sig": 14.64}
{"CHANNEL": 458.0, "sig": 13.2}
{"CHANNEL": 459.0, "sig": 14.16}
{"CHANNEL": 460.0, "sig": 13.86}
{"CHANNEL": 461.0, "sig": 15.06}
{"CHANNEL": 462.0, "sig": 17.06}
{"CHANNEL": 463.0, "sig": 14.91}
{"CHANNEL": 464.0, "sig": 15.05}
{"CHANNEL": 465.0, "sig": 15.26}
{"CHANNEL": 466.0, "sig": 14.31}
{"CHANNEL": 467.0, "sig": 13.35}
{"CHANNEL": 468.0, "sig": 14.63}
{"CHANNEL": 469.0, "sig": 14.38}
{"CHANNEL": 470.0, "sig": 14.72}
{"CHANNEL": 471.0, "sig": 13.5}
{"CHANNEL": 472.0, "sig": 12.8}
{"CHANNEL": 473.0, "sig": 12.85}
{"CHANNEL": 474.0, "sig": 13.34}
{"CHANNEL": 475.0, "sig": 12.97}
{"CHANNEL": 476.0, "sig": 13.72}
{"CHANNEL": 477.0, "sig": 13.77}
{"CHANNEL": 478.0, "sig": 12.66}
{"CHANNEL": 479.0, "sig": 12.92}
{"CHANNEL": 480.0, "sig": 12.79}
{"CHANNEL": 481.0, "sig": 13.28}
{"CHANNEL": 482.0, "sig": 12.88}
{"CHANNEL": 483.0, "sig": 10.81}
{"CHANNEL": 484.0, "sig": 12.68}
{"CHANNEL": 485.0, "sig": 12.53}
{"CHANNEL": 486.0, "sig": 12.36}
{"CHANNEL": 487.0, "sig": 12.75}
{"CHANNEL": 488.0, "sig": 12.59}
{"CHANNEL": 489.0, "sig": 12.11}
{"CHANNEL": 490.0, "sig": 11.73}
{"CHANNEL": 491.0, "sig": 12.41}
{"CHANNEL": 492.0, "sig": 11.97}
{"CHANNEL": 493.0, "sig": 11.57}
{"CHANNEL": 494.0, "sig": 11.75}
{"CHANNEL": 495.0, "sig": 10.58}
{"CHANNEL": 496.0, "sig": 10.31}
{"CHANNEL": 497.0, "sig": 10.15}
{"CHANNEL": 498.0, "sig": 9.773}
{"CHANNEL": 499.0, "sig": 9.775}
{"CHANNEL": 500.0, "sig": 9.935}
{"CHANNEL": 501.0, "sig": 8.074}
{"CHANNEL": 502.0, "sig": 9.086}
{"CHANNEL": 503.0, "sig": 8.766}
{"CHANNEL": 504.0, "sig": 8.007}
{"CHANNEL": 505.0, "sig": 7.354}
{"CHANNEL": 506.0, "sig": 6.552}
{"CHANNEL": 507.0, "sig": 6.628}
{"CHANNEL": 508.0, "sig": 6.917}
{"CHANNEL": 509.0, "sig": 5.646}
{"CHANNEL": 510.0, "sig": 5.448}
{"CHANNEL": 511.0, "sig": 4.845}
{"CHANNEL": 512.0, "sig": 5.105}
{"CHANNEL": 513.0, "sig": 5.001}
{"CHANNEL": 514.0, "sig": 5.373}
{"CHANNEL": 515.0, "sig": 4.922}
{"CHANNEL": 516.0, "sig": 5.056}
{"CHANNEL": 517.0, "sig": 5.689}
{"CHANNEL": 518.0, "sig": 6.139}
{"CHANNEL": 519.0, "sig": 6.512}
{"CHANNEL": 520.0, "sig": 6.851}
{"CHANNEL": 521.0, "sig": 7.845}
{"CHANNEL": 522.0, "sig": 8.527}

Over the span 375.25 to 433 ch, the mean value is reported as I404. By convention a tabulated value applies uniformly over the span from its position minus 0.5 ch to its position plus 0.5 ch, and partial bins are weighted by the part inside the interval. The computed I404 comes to 13.3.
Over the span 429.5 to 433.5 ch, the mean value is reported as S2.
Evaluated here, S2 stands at 13.3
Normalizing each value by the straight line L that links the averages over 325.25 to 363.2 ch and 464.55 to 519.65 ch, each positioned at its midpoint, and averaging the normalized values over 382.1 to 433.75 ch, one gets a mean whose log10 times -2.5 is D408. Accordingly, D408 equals -0.10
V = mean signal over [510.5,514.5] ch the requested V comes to 5.08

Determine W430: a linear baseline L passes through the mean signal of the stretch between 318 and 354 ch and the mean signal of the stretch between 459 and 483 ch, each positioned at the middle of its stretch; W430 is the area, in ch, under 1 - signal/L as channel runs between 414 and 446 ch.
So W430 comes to 1.2 ch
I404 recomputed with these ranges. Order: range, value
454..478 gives 14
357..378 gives 13.2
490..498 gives 11.2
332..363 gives 13.5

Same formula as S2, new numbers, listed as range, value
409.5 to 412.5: 12.5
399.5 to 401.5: 13.4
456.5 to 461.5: 14.2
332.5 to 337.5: 14.1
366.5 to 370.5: 13.5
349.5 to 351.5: 13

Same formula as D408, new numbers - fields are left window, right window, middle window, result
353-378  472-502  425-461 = -0.08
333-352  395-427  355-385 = 0.02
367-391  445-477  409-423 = 0.02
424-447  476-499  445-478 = -0.10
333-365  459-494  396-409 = 0.01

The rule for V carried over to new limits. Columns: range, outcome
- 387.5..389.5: 13.9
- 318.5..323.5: 13.5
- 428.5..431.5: 12.9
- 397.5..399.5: 12.9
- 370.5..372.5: 13.5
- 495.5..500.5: 9.99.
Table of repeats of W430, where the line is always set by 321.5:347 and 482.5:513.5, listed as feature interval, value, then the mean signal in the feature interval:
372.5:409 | -2.7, 13.3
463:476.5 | -4.9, 14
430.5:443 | -2.4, 13.3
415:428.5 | -2.2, 13.4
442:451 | -1.8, 13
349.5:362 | 0.1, 13.2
